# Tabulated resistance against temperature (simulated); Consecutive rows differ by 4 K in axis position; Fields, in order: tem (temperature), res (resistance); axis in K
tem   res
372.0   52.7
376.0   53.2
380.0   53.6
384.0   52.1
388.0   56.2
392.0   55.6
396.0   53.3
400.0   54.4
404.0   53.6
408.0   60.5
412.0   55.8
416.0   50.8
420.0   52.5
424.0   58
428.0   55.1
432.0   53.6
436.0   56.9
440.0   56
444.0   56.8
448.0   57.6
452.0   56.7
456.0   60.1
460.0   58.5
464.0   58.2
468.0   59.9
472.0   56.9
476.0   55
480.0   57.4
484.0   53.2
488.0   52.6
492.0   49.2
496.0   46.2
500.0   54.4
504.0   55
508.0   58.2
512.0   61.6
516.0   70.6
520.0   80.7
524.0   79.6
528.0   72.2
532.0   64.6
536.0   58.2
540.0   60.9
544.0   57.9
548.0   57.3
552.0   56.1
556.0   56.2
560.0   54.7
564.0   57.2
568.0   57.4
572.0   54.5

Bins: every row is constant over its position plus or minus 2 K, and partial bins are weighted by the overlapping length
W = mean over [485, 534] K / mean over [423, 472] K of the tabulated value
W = 1.08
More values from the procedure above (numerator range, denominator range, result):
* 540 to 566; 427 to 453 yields 1.01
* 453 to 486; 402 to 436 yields 1.04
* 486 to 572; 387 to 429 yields 1.09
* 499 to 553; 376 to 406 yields 1.18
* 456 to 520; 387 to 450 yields 1.03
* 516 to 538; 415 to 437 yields 1.30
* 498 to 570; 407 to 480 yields 1.09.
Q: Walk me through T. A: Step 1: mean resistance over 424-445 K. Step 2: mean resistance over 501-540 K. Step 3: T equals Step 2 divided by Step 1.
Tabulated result 1.2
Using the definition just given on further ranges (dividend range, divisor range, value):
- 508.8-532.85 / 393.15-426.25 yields 1.30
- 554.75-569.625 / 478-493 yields 1.06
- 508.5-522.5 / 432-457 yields 1.23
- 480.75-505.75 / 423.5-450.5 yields 0.93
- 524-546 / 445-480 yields 1.11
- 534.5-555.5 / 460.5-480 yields 1.01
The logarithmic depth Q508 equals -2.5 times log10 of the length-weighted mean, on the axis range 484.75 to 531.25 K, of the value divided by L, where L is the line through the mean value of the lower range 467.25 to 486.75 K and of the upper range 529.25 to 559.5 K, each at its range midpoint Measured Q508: -0.08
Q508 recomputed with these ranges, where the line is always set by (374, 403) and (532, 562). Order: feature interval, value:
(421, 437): -0.01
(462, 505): 0.04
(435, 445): -0.02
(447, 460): -0.05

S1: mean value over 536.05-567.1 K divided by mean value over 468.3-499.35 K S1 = 1.07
